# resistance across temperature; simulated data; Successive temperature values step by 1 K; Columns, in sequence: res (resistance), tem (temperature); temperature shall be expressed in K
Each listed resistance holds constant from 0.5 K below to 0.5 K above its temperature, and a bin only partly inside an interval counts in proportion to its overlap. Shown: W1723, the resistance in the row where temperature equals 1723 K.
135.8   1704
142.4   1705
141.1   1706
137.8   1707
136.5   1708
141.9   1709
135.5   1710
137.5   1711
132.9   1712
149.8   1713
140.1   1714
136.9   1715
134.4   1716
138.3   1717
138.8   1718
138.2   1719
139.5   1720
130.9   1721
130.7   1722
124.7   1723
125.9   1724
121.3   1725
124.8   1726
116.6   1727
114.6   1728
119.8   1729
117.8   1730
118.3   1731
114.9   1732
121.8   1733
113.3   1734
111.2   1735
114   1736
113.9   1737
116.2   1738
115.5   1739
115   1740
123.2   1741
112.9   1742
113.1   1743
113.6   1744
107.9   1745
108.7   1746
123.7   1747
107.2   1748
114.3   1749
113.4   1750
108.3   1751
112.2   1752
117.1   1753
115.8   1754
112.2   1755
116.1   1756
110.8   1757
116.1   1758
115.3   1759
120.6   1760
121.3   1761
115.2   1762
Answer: 124.7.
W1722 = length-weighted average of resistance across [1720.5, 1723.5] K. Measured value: 129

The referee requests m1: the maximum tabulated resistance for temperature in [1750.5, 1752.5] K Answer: 112.2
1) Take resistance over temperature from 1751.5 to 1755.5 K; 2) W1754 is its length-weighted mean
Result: 114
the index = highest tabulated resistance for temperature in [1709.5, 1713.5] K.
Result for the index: 149.8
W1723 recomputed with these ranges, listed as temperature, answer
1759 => 115.3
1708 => 136.5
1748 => 107.2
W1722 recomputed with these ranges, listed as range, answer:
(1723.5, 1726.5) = 124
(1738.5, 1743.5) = 116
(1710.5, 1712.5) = 135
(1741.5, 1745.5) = 112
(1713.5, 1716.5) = 137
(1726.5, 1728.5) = 116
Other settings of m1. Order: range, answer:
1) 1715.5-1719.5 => 138.8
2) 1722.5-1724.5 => 125.9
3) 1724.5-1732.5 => 124.8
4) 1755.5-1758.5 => 116.1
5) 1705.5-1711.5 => 141.9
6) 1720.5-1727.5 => 130.9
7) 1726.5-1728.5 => 116.6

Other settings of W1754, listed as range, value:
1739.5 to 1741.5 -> 119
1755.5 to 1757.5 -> 113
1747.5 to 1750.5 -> 112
